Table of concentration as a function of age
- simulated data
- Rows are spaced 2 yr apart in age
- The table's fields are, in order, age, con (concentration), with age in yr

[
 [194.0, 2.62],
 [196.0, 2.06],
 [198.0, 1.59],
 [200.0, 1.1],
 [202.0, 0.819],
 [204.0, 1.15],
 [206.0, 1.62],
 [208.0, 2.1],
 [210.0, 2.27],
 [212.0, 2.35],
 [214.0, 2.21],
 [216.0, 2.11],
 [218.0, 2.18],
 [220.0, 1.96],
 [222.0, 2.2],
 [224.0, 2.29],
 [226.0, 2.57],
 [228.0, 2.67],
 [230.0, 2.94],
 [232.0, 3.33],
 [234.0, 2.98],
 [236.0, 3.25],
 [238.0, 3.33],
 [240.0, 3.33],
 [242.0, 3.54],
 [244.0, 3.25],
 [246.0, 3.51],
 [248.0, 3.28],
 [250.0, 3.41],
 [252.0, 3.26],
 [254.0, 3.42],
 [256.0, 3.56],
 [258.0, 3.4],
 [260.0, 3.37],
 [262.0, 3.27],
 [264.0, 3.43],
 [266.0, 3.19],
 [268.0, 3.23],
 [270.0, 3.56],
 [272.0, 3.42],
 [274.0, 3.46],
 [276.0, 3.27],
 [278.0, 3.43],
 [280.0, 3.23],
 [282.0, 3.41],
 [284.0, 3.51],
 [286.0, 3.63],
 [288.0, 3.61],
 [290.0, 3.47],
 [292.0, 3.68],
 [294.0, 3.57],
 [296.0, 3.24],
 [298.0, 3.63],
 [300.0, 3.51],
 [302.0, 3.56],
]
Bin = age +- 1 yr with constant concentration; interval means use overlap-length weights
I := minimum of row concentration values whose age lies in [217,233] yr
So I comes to 1.96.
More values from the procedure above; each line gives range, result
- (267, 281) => 3.23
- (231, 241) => 2.98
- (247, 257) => 3.26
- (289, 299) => 3.24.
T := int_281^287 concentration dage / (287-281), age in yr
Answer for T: 3.52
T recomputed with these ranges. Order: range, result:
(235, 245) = 3.34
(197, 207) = 1.26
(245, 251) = 3.4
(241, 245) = 3.4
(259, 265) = 3.36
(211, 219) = 2.21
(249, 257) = 3.41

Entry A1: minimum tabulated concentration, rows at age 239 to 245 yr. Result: 3.25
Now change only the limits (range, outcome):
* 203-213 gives 1.15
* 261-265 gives 3.27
